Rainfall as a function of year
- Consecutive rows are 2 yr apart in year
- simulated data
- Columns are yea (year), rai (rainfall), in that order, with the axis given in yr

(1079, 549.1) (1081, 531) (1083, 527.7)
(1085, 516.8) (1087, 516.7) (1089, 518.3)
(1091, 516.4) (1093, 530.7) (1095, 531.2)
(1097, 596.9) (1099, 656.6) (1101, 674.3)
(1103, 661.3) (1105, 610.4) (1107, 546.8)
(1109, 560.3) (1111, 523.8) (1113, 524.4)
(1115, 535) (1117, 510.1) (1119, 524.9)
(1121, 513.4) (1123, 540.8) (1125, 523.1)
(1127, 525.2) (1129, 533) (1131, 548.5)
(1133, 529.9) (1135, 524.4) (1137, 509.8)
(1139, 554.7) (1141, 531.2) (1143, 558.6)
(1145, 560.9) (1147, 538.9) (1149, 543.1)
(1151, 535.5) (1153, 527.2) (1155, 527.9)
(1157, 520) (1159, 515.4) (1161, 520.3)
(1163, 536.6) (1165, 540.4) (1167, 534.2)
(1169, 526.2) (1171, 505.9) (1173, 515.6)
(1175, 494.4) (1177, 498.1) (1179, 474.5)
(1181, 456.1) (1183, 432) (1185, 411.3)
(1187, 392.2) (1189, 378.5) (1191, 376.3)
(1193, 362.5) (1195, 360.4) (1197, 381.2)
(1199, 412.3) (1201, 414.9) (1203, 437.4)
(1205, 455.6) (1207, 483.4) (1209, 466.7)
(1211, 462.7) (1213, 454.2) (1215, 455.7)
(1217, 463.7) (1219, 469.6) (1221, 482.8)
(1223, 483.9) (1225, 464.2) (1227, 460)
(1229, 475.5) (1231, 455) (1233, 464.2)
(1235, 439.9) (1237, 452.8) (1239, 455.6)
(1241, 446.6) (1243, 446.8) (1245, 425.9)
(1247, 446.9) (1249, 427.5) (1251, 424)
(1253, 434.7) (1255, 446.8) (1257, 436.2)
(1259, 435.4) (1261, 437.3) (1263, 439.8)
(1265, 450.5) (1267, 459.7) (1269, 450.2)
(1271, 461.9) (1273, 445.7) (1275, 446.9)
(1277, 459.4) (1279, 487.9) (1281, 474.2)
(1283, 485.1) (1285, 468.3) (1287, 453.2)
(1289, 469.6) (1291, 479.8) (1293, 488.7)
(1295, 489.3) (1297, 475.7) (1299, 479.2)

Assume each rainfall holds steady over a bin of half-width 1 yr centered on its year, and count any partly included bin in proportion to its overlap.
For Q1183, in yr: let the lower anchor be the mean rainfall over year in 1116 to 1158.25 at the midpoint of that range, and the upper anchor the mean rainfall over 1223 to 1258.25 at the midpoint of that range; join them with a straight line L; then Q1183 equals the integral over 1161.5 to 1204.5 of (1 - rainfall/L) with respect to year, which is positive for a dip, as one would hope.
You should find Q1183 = 3.9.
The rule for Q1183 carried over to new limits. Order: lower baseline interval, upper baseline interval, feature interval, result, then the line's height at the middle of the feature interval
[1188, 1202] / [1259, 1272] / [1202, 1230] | -4.3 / 403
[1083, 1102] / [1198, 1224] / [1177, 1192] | 1.8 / 480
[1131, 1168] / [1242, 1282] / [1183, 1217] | 5.1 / 495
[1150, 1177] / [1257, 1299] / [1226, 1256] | 2.2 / 482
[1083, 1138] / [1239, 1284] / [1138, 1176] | -1.0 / 517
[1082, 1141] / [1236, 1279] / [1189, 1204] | 3.0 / 488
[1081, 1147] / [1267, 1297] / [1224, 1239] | 1.0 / 492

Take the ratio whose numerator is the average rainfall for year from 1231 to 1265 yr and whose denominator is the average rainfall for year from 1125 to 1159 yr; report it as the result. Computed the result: 0.83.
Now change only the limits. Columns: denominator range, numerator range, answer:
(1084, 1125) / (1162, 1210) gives 0.81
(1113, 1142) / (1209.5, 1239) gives 0.88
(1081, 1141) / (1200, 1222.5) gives 0.84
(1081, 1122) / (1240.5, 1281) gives 0.81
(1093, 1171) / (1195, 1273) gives 0.82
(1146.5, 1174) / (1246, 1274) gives 0.84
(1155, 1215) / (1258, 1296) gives 1.00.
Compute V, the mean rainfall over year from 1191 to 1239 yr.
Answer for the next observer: 445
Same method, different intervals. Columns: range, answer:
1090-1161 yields 547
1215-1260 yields 452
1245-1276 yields 442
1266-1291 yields 464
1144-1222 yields 472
